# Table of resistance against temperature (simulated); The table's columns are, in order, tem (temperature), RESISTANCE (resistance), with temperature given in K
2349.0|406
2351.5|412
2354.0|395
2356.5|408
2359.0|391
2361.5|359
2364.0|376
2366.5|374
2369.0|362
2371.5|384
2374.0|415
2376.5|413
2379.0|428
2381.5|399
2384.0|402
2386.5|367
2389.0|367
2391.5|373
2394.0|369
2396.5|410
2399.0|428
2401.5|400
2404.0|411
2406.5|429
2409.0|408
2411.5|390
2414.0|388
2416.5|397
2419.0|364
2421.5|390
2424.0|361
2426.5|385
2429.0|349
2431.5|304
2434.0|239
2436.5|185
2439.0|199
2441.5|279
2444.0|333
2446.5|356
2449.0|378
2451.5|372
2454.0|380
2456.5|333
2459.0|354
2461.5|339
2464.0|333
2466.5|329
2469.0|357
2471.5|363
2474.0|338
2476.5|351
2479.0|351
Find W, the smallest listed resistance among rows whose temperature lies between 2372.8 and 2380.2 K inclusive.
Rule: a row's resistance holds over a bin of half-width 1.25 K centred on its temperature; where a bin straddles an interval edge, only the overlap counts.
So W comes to 413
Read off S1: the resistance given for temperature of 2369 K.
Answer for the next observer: 362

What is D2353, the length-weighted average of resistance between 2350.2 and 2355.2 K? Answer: 404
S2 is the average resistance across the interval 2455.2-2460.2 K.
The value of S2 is 344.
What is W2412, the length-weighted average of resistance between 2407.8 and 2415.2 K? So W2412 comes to 395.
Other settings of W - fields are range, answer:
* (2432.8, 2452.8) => 185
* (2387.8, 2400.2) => 367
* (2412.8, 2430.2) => 349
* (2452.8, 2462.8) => 333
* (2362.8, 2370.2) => 362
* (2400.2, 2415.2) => 388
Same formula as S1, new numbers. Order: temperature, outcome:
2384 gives 402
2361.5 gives 359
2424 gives 361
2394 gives 369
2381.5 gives 399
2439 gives 199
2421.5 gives 390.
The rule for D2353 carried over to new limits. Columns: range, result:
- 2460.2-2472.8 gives 344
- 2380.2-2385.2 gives 401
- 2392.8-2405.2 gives 404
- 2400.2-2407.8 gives 413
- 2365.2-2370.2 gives 368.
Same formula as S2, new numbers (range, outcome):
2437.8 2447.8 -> 293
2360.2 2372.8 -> 371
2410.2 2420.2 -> 385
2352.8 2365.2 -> 386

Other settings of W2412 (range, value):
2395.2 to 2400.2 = 418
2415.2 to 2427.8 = 379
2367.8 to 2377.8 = 394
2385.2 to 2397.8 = 378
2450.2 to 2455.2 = 376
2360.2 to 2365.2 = 368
